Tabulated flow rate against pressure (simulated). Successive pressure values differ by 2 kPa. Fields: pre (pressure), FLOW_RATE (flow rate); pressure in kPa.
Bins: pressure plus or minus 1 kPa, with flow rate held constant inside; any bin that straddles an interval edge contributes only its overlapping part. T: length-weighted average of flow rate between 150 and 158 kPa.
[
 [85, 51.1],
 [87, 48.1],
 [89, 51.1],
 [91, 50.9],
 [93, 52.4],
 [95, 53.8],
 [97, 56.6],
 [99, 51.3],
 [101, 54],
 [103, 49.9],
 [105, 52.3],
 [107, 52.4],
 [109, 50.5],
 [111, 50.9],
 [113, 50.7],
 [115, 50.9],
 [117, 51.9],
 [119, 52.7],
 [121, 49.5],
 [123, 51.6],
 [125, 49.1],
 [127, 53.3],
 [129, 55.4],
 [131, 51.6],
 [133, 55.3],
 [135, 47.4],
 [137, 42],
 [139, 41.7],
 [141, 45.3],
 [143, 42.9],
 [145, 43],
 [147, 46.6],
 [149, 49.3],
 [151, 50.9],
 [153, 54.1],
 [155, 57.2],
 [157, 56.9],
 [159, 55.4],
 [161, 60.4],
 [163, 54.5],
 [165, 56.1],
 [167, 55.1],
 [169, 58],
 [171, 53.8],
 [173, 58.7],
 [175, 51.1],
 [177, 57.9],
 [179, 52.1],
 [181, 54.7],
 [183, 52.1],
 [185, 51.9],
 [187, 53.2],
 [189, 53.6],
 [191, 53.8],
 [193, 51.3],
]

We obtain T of 54.8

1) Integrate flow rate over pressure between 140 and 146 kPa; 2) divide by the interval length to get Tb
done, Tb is 43.7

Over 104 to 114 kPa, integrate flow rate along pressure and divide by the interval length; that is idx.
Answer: 51.4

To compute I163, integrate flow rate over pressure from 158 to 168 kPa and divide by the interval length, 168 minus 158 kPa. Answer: 56.3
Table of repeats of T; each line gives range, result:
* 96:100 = 54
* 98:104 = 51.7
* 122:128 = 51.3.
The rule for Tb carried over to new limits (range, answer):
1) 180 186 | 52.9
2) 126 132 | 53.4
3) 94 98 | 55.2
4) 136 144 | 43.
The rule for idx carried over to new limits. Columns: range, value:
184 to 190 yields 52.9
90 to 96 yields 52.4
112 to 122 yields 51.1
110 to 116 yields 50.8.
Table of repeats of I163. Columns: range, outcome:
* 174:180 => 53.7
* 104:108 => 52.3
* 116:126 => 51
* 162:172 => 55.5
